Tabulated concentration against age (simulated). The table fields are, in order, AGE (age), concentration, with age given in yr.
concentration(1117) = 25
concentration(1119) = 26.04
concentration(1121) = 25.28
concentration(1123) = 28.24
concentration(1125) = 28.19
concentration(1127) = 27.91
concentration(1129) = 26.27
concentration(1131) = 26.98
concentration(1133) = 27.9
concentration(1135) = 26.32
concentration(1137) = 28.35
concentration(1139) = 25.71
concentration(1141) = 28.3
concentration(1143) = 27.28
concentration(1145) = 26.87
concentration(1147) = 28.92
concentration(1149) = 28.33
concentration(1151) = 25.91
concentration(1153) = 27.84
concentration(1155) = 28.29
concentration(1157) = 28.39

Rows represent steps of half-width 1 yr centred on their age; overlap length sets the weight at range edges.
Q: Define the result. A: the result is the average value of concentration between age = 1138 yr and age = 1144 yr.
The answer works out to 27.1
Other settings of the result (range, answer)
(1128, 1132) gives 26.6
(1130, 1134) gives 27.4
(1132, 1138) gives 27.5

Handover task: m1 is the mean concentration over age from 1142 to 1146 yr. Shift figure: 27.1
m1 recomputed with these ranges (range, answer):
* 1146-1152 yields 27.7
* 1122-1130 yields 27.7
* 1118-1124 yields 26.5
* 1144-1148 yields 27.9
